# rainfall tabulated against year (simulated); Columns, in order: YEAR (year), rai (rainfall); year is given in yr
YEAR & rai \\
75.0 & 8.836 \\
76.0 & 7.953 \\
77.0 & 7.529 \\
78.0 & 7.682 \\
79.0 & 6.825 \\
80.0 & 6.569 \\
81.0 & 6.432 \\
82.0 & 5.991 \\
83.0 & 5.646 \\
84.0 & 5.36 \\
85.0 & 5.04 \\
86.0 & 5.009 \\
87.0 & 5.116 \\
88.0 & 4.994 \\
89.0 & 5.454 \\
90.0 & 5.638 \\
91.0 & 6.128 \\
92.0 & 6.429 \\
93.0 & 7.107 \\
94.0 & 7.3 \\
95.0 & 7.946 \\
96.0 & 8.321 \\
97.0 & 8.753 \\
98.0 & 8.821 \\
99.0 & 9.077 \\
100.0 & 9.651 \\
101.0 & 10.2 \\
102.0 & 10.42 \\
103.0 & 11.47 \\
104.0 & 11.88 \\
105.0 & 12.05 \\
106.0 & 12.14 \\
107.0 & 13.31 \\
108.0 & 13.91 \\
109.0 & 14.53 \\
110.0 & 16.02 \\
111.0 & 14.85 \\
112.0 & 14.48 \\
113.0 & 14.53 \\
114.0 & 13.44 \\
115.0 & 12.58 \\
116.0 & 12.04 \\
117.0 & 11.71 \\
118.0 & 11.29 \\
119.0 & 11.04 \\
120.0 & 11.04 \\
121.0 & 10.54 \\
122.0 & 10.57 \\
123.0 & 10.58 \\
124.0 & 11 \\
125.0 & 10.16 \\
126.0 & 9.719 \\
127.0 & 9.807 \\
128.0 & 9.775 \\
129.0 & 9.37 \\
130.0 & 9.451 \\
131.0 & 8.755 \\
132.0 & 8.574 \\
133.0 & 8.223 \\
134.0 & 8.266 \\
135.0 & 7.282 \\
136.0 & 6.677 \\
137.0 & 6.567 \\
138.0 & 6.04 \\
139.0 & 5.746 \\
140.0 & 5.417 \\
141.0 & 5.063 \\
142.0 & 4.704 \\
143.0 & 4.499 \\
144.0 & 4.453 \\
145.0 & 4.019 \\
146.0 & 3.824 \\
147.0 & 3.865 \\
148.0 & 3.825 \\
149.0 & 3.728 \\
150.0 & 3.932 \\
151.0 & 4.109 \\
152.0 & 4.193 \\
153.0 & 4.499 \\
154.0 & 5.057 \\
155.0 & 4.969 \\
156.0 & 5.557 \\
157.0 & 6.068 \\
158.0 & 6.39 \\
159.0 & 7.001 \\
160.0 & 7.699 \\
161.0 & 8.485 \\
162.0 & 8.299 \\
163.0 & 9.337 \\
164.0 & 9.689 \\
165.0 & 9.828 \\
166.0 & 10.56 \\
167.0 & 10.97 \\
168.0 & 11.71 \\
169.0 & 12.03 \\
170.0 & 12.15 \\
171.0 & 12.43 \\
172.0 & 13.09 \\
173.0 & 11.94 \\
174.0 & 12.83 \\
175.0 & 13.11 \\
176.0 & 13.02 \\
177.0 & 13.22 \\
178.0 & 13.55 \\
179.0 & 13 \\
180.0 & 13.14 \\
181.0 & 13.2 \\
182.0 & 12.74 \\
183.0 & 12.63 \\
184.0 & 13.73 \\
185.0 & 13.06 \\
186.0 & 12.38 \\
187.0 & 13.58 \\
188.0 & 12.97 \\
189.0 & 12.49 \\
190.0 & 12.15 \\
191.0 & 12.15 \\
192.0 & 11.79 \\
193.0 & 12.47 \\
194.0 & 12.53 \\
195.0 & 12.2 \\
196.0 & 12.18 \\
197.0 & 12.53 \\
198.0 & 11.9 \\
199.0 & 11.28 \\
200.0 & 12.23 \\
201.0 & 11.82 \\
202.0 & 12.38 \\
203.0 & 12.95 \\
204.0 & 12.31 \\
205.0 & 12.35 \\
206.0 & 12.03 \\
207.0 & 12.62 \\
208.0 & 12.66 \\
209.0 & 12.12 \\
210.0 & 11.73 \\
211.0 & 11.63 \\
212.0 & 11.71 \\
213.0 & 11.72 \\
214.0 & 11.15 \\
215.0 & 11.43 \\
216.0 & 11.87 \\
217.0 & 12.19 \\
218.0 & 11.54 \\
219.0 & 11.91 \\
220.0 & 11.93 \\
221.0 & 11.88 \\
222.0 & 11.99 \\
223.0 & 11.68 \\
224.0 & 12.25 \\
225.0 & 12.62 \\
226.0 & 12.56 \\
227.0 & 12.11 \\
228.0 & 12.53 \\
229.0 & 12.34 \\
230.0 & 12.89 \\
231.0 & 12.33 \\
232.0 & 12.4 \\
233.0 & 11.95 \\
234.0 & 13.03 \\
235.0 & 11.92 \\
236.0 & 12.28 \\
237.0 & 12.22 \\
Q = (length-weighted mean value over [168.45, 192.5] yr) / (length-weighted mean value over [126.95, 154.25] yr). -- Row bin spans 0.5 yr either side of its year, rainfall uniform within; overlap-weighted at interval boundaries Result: 2.1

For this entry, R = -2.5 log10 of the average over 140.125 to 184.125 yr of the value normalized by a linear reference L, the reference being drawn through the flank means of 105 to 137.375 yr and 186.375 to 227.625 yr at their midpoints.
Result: 0.33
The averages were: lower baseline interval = 11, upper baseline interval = 12.1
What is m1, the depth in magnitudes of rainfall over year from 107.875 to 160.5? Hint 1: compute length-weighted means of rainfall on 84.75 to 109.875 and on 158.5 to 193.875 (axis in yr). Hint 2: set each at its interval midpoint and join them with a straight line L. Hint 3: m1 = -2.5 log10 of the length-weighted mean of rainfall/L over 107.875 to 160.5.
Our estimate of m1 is 0.210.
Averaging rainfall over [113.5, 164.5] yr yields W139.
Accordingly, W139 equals 7.63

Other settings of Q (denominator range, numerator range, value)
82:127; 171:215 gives 1.26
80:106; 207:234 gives 1.57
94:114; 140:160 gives 0.41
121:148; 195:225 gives 1.63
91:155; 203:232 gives 1.37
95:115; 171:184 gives 1.09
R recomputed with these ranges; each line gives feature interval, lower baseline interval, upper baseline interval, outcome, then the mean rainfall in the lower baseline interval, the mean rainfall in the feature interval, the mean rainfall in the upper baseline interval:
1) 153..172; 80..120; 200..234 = 0.24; 9.62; 8.79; 12.1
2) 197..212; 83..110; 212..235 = -0.05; 8.77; 12.1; 12.1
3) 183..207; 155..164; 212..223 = -0.23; 7.35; 12.4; 11.8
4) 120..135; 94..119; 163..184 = 0.23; 11.7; 9.6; 12.2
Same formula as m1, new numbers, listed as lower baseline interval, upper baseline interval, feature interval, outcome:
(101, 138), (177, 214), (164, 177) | 0.003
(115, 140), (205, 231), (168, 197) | -0.157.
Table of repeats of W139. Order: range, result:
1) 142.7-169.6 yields 6.65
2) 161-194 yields 12.1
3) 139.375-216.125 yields 10.1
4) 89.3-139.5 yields 10.1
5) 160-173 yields 10.6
